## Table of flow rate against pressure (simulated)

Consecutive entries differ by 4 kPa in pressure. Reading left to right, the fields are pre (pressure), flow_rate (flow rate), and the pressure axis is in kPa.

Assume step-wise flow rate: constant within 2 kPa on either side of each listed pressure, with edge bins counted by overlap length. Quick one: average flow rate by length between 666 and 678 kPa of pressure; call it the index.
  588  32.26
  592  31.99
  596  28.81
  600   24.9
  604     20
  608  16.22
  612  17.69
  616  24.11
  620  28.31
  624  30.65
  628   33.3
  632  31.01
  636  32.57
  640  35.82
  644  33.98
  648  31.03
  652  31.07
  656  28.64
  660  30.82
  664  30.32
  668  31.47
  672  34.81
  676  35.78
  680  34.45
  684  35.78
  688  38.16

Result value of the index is 34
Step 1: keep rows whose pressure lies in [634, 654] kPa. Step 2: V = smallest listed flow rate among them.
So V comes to 31.03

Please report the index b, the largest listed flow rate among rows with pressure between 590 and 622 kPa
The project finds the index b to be 31.99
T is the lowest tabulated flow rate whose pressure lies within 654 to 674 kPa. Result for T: 28.64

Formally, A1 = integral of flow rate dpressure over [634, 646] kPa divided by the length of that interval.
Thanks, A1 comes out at 34.1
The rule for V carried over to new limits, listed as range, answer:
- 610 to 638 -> 17.69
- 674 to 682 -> 34.45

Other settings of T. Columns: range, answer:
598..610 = 16.22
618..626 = 28.31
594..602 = 24.9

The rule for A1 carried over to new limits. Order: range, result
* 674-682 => 35.1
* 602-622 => 21.3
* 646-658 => 30.2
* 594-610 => 22.5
